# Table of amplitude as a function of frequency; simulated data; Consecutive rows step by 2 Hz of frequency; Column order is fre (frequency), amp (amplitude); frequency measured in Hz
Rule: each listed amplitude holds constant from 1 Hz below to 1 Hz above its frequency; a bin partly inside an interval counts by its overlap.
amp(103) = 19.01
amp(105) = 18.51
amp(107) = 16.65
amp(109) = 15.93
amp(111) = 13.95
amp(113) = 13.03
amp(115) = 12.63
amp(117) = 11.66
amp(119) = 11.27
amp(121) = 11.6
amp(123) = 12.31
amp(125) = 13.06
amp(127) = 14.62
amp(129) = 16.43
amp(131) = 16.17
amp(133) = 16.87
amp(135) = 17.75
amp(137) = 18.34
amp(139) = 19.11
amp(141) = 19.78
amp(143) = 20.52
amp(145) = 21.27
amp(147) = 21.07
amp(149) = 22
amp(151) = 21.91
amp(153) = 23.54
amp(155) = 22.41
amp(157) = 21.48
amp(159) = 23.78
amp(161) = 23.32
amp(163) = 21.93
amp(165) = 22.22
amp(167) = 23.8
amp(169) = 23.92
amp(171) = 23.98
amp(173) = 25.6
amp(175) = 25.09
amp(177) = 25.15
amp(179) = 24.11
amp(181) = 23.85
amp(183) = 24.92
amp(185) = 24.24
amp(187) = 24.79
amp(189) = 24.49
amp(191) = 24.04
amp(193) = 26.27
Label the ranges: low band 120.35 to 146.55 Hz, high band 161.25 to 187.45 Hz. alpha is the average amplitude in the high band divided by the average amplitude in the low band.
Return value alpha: 1.42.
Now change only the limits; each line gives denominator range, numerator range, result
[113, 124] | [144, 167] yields 1.86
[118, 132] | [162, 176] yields 1.74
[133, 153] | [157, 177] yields 1.17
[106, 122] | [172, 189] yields 1.85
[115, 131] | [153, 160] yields 1.72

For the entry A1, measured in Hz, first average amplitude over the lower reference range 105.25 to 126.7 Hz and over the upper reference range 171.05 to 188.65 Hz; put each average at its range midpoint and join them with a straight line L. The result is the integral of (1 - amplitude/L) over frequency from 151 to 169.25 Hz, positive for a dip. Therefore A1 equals -1.4 Hz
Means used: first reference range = 13.4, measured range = 22.8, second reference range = 24.7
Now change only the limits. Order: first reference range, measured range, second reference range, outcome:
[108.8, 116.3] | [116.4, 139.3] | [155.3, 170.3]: 2.34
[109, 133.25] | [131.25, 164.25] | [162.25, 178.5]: -2.80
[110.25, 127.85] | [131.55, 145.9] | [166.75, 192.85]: -2.14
